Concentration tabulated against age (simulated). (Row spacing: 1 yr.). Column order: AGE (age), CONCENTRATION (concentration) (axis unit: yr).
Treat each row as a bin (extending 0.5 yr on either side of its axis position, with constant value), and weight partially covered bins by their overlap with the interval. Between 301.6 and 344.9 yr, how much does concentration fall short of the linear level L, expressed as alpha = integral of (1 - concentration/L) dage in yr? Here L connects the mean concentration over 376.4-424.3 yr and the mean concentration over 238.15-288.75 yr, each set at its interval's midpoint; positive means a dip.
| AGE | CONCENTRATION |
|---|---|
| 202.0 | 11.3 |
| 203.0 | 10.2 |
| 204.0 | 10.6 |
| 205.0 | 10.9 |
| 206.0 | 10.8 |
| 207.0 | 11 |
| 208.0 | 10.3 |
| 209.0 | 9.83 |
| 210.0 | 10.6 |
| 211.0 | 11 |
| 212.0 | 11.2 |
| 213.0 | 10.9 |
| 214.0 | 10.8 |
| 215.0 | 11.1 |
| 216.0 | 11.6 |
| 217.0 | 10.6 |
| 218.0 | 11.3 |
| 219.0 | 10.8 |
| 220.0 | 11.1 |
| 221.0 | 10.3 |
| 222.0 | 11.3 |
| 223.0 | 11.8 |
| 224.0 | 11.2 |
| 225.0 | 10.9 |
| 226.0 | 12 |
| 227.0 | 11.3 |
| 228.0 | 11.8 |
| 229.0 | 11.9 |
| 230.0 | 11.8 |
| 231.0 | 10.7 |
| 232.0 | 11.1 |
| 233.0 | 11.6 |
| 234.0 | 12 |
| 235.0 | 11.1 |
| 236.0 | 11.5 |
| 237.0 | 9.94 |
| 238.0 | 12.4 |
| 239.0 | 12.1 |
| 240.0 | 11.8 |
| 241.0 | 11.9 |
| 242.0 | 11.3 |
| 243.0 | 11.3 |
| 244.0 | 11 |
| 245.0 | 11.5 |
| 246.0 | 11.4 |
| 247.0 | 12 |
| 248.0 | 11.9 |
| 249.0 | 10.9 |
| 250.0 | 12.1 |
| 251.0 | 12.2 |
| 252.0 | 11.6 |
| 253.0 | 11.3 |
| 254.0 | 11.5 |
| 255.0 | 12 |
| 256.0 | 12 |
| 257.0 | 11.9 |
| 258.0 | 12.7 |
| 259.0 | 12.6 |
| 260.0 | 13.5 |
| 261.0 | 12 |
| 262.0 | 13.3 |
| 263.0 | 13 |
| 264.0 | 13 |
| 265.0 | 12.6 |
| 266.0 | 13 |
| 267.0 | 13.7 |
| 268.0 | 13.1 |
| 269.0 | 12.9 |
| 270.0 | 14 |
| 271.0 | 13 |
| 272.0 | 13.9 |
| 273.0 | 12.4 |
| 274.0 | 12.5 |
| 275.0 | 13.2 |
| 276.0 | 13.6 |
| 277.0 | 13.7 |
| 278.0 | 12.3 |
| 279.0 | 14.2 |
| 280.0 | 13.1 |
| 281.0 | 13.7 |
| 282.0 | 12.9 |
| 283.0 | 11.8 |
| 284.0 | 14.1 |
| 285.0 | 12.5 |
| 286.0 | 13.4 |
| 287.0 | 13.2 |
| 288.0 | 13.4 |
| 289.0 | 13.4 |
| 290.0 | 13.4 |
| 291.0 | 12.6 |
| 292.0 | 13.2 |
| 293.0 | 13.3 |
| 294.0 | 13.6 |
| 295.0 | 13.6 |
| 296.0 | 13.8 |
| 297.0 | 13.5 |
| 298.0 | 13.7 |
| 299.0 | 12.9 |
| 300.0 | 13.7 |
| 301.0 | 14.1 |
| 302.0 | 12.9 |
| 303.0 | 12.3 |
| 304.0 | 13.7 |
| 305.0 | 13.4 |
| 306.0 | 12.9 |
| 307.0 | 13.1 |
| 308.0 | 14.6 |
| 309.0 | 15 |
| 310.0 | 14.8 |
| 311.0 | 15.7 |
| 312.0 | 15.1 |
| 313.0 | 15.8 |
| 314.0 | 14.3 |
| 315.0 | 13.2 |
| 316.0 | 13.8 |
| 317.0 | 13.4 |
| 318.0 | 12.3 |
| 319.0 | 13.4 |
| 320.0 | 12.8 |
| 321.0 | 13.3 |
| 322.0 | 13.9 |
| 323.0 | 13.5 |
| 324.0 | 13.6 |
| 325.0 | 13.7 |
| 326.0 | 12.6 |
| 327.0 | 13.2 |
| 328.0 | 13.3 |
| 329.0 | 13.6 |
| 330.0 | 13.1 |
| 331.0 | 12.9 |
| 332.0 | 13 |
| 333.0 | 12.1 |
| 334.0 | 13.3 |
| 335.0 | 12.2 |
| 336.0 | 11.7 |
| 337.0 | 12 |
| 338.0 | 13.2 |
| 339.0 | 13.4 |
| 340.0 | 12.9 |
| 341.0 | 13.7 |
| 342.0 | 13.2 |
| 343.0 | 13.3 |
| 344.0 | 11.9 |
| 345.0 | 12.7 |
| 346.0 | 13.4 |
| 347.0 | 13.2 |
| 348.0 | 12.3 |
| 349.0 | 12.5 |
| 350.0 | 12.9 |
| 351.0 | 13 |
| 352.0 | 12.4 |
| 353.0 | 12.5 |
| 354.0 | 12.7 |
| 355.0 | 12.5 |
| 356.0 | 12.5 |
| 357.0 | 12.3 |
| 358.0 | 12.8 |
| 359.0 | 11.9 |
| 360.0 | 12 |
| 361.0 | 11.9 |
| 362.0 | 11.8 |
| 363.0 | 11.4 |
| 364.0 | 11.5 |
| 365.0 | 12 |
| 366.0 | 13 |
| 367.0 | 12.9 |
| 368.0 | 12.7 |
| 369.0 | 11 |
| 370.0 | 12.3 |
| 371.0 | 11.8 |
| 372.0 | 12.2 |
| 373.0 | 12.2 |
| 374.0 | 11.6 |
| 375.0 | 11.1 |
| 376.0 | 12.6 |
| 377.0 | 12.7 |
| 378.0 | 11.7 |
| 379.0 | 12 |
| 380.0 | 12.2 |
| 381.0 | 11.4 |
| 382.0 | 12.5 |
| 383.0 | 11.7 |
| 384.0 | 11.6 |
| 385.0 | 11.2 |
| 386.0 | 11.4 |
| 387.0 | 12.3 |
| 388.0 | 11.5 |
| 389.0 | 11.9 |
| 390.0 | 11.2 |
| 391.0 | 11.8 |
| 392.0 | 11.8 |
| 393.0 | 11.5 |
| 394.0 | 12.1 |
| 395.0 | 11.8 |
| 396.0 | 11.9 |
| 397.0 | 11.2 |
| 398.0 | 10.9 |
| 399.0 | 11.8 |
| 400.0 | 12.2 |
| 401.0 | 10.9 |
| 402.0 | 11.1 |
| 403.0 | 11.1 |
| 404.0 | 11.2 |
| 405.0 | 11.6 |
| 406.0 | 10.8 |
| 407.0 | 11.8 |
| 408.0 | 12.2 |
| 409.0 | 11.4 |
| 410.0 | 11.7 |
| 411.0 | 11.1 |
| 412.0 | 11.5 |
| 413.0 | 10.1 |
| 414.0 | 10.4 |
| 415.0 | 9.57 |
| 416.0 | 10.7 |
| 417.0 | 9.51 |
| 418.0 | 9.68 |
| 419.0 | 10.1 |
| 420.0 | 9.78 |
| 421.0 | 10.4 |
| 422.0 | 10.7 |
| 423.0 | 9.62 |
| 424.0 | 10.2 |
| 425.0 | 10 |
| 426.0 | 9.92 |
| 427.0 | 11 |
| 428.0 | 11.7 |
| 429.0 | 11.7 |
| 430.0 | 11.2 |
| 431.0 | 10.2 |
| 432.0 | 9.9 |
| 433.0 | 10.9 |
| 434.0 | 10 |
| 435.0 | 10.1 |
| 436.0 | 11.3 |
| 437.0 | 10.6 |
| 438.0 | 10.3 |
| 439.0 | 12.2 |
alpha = -5.0 yr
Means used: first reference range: 12.6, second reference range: 11.2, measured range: 13.4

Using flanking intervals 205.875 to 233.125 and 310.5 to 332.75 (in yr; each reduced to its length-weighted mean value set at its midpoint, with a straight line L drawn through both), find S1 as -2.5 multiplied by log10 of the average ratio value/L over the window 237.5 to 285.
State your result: -0.03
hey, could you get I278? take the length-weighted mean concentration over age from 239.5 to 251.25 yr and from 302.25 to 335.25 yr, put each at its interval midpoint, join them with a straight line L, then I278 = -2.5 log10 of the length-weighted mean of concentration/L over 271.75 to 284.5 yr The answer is -0.06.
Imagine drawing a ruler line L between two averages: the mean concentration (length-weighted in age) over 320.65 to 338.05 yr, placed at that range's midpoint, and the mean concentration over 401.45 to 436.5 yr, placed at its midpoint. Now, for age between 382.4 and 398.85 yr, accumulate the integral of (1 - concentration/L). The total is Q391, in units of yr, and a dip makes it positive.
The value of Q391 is -0.3 yr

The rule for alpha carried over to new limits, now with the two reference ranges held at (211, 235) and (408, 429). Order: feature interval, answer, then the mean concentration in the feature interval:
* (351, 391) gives -4.97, 12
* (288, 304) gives -3.44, 13.3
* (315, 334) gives -4.05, 13.2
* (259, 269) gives -1.70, 13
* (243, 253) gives -0.38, 11.6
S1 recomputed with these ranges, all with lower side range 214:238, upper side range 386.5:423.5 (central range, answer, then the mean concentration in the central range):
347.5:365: -0.105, 12.3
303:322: -0.234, 13.9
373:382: -0.078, 12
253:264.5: -0.111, 12.4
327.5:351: -0.154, 12.9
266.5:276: -0.177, 13.2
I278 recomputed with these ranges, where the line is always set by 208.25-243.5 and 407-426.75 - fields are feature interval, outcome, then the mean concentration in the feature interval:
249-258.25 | -0.07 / 11.8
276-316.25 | -0.23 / 13.6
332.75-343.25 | -0.19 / 12.8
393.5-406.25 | -0.09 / 11.4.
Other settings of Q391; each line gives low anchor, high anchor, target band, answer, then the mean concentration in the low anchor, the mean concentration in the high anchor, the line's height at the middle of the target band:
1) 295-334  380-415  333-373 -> 0.4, 13.6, 11.5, 12.6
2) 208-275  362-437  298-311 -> -2.4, 11.8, 11.3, 11.6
